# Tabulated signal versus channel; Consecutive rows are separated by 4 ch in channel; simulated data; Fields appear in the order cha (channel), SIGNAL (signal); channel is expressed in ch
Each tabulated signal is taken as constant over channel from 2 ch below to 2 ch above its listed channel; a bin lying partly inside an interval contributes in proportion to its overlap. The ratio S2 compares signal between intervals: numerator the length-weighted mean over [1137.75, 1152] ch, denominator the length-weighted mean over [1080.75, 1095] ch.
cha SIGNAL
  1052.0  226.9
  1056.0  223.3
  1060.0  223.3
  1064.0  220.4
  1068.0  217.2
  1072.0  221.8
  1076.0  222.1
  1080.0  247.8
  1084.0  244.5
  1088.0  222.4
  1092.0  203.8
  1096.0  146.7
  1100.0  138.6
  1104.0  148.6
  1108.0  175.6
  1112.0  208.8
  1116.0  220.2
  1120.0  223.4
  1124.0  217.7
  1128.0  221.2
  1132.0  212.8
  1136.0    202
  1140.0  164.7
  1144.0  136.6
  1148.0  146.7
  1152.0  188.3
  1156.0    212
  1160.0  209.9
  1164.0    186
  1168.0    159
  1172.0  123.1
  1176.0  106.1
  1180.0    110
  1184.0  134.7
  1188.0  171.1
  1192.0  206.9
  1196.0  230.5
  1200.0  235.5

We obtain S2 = 0.71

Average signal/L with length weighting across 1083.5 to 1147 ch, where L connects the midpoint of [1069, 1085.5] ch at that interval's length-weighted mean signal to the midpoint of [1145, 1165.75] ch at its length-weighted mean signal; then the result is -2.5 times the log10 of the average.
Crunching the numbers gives 0.101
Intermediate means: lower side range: 233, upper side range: 186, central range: 191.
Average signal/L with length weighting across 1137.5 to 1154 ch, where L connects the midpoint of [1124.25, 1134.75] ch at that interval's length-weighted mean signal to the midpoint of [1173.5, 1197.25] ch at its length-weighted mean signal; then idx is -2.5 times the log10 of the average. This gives 0.232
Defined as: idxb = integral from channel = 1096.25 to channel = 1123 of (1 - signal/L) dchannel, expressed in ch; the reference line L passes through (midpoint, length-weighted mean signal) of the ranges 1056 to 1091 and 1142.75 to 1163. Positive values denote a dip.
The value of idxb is 2.6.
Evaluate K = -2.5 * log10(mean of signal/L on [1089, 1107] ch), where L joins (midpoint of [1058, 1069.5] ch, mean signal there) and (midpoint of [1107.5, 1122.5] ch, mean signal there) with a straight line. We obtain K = 0.29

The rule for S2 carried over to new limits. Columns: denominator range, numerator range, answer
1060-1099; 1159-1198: 0.76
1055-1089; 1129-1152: 0.77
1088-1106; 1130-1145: 1.09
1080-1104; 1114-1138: 1.12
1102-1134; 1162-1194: 0.74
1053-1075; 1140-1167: 0.80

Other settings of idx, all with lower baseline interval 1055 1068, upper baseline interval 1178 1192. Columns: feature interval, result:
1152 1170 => -0.18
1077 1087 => -0.15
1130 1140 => -0.12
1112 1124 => -0.17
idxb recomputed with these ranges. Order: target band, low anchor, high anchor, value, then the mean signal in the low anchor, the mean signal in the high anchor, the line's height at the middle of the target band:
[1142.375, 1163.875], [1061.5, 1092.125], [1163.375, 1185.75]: -3.85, 226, 133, 154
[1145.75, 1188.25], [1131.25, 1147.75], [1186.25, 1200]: 7.06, 173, 208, 191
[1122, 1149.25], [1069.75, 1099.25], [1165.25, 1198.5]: -0.46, 212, 157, 183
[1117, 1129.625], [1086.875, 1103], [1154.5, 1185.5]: -4.12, 174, 155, 166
